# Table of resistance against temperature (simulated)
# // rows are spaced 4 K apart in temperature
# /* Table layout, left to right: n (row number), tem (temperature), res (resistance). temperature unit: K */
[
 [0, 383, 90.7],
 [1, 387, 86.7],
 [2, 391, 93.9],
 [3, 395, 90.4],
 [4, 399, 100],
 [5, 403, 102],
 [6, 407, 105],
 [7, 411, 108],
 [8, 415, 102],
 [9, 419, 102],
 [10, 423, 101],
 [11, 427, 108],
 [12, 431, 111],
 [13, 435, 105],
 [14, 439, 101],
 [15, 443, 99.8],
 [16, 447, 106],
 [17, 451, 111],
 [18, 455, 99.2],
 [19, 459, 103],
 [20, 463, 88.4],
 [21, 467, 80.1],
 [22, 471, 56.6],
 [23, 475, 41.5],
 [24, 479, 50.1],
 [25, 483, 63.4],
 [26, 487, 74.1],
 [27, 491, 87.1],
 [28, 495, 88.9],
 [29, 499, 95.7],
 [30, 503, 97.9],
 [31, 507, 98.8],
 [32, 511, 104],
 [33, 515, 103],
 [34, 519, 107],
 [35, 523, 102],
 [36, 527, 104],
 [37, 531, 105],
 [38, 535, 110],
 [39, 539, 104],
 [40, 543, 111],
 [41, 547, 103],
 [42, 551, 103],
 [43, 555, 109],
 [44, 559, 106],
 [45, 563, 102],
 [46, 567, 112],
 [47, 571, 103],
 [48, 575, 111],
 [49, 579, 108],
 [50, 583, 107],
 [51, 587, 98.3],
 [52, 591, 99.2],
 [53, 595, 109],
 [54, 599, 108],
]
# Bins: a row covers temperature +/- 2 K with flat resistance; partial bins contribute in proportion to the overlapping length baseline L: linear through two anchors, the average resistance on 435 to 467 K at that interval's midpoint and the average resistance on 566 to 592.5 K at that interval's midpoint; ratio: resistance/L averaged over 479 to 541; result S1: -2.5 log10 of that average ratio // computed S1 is 0.09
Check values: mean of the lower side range 100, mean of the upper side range 105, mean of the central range 94.8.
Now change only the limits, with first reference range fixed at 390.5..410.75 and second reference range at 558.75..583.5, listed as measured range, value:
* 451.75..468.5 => 0.08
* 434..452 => -0.03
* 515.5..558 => 0.00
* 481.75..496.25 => 0.30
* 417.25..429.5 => -0.04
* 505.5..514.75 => 0.03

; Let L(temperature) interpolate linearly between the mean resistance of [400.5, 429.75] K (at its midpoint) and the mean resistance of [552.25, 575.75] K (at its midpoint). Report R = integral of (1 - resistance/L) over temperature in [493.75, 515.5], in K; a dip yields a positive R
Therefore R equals 1.6 K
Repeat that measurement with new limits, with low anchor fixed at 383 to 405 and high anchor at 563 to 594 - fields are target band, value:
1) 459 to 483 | 7.8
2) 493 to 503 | 0.7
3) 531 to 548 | -0.7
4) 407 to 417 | -1.0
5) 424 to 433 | -1.1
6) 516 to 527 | -0.3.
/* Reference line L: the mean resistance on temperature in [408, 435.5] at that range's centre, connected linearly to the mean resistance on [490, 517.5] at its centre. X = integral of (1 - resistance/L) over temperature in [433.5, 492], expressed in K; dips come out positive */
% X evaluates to 9.9 K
